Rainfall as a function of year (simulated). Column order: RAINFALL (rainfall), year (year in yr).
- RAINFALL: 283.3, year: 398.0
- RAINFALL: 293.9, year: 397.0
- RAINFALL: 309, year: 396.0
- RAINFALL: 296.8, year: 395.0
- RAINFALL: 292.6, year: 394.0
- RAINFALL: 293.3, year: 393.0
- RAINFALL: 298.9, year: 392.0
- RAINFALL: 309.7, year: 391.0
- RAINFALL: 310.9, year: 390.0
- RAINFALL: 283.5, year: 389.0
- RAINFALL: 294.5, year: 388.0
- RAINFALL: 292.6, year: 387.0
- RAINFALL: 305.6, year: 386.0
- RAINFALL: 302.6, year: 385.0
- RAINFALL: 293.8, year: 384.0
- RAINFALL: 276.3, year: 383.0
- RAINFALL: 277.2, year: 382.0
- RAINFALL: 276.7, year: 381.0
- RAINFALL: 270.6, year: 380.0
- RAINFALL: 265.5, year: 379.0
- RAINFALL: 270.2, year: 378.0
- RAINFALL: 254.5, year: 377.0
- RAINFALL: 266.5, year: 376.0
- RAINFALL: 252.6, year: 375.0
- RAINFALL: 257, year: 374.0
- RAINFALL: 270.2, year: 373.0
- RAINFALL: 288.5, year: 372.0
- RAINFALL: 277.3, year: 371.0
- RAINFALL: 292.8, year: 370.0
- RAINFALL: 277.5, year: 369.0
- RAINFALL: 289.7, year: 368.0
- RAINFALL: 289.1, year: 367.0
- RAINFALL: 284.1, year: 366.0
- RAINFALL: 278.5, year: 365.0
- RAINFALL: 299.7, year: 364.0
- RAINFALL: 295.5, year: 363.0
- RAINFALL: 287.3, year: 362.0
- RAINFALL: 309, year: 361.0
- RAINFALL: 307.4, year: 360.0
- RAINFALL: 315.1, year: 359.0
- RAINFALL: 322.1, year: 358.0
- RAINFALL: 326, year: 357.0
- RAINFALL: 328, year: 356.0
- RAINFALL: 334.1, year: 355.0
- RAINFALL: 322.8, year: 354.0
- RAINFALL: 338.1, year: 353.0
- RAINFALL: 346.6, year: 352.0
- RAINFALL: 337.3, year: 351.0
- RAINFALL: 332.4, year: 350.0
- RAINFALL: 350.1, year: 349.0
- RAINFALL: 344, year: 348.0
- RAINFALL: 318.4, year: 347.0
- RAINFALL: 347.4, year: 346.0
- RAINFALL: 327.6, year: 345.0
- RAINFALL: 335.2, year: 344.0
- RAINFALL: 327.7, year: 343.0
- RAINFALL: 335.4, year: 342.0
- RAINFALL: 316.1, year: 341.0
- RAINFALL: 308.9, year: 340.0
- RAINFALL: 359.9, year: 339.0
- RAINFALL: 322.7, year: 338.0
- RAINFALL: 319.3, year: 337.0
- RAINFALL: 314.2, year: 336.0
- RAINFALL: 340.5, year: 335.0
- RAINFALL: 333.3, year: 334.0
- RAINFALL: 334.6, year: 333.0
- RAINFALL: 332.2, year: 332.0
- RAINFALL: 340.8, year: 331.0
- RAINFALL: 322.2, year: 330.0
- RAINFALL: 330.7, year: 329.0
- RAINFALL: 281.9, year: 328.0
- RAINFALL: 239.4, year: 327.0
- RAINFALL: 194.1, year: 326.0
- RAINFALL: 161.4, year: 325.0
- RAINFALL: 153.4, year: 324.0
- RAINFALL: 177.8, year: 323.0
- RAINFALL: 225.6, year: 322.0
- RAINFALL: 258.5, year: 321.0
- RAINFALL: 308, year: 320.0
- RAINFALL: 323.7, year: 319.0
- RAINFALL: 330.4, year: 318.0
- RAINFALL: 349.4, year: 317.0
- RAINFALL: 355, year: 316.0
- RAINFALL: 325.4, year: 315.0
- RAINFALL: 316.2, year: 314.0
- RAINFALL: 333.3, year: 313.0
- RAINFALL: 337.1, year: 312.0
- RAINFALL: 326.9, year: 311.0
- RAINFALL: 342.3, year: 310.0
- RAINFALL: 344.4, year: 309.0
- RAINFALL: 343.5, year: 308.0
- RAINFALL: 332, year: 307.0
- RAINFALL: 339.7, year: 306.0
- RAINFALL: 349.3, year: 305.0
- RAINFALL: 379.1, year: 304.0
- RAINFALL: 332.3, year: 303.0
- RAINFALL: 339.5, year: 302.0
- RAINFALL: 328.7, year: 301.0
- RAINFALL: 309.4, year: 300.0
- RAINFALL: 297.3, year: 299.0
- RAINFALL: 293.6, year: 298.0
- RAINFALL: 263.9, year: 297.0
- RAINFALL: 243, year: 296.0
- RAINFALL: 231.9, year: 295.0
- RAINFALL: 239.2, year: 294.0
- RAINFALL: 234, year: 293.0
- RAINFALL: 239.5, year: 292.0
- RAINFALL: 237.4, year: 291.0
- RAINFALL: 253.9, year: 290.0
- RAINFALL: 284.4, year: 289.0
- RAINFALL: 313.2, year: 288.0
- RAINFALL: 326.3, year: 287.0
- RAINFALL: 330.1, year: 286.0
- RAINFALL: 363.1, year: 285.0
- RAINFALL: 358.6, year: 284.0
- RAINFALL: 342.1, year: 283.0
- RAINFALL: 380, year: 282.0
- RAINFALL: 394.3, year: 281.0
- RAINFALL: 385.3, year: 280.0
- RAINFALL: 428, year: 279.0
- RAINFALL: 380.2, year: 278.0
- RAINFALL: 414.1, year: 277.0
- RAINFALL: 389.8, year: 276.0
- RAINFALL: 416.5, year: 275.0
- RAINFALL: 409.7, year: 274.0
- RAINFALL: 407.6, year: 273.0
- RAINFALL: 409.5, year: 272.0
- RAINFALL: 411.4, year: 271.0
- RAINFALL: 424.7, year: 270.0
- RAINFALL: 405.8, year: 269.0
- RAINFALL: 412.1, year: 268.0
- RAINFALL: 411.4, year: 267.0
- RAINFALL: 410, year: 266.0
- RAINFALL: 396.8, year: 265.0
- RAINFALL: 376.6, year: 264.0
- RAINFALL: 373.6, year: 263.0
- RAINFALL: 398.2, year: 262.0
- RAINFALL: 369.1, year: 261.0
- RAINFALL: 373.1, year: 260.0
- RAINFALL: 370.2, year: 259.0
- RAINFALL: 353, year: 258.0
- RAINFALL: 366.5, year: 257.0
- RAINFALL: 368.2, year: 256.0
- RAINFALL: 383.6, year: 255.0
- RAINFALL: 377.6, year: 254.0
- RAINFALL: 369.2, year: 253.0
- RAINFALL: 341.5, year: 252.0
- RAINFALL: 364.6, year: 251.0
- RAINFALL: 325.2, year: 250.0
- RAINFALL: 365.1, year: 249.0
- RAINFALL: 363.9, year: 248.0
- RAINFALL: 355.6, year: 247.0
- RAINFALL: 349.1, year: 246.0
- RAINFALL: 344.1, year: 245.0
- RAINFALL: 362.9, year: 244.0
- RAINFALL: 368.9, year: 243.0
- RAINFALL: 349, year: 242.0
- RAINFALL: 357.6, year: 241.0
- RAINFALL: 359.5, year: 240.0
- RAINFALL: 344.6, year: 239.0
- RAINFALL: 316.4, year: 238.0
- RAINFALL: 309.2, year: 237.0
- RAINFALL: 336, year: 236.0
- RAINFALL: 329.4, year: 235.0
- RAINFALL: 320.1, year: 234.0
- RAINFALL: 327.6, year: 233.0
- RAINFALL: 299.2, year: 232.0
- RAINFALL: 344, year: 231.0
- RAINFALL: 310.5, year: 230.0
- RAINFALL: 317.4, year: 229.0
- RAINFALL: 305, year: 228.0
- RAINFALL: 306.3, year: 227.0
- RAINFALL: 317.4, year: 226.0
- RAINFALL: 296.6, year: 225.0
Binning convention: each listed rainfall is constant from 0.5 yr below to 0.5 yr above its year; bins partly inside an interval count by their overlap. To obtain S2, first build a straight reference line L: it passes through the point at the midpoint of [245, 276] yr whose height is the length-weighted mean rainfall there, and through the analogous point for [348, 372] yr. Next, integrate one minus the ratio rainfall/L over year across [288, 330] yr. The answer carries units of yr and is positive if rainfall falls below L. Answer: 6.8 yr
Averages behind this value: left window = 381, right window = 311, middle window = 291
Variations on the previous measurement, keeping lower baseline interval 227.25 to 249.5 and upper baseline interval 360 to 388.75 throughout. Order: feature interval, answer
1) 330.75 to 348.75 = -2.1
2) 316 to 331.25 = 1.8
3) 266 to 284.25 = -4.4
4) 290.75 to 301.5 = 1.6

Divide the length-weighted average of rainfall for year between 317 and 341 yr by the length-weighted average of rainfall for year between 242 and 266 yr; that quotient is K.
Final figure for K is 0.8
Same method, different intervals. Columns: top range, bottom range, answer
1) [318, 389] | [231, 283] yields 0.80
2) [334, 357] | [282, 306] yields 1.10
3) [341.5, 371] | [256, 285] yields 0.81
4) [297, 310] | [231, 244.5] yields 0.98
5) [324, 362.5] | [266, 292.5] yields 0.86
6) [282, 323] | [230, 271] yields 0.85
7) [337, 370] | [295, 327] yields 1.07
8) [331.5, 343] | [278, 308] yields 1.04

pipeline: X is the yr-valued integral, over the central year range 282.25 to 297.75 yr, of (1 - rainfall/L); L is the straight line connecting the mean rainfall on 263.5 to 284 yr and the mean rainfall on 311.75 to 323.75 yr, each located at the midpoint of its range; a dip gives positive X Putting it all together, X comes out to 3.3 yr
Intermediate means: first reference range 399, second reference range 300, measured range 286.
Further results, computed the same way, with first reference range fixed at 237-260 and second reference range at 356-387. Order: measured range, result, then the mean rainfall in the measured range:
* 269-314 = -0.7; 338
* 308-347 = 0.6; 307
